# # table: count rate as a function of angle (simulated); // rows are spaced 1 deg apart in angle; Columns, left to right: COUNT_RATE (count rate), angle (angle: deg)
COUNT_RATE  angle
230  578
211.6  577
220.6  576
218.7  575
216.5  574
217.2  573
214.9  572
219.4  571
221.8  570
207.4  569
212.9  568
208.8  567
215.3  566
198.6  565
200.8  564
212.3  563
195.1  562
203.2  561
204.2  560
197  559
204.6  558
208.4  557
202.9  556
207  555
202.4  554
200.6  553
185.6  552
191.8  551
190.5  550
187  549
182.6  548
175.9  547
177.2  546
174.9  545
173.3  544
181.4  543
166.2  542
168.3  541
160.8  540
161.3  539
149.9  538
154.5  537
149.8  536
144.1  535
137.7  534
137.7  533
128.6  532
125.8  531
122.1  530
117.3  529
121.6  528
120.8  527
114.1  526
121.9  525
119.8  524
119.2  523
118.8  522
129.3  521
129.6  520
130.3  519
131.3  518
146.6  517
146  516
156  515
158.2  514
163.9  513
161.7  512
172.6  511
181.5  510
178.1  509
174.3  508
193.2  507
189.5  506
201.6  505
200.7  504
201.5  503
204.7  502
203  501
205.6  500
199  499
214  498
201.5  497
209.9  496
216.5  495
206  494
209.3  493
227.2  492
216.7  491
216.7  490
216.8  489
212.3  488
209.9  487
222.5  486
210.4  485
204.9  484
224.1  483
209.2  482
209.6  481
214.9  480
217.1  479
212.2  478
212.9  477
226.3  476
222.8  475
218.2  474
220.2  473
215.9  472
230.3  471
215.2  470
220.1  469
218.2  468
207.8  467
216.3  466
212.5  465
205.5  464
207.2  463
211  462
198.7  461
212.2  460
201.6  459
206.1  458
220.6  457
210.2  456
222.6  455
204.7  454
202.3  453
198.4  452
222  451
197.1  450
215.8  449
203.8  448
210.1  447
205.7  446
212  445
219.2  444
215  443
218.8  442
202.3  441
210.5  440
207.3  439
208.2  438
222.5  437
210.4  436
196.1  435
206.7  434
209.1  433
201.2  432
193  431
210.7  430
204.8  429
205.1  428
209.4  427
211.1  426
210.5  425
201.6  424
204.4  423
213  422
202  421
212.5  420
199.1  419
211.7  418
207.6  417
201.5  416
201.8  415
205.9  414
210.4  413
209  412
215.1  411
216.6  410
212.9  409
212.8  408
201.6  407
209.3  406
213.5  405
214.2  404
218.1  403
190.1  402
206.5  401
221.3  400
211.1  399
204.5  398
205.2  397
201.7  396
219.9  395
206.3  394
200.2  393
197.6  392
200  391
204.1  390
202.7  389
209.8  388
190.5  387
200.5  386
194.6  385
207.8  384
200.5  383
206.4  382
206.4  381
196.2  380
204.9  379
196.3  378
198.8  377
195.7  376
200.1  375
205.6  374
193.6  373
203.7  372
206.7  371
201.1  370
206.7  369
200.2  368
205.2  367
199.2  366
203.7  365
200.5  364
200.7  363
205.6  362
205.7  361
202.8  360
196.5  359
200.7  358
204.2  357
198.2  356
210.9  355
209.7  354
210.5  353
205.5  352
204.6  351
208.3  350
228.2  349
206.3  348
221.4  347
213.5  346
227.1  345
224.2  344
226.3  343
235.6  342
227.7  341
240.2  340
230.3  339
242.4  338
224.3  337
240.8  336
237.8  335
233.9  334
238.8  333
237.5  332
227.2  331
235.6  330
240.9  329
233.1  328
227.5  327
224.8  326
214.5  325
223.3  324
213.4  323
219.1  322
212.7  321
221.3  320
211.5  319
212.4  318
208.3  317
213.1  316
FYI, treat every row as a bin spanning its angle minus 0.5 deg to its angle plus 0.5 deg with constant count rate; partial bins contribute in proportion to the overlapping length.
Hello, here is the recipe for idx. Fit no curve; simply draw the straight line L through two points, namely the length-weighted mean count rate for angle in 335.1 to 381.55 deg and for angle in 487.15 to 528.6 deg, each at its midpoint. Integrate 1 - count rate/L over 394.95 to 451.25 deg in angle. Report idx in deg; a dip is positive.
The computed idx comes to -4.0 deg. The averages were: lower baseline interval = 211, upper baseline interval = 174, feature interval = 209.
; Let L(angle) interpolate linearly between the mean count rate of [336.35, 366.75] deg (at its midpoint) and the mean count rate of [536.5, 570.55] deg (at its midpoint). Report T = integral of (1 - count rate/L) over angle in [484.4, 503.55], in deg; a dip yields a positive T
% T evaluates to -1.3 deg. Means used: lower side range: 214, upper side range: 191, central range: 211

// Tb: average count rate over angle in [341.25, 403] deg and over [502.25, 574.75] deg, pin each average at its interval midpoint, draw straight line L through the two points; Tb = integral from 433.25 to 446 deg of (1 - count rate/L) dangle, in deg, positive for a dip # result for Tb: -1.2 deg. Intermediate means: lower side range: 206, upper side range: 172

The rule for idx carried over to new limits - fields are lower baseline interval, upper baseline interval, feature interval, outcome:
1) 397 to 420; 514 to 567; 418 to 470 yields -3.2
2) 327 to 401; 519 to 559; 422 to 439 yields -1.4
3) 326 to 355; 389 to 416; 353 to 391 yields 2.6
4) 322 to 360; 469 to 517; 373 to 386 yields 1.0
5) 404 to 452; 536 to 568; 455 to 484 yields -1.8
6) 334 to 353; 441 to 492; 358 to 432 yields 5.0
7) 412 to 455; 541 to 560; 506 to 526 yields 4.7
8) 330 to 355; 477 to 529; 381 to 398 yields 0.7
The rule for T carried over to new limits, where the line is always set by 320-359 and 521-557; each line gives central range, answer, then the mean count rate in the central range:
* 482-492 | -2.4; 215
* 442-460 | -2.3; 210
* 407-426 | -1.1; 208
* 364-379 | 0.7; 201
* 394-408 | -0.5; 209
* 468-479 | -2.5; 219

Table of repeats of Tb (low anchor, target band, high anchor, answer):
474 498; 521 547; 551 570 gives 8.1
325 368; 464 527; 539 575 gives 3.8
